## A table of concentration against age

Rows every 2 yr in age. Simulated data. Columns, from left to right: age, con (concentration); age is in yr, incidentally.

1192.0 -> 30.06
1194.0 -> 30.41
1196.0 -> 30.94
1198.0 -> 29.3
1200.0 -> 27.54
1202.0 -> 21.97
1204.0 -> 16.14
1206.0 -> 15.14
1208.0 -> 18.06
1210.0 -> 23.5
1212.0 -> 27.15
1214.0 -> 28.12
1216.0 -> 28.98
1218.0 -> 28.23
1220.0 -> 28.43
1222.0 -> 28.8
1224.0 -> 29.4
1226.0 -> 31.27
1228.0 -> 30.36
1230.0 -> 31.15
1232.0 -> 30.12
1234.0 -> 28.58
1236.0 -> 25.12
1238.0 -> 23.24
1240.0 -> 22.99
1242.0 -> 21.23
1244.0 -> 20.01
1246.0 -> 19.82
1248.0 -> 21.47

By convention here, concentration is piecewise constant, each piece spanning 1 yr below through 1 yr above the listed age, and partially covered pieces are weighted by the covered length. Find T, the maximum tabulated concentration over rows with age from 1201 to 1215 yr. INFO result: 28.12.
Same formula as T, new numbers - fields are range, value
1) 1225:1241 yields 31.27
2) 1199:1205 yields 27.54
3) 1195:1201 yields 30.94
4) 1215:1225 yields 29.4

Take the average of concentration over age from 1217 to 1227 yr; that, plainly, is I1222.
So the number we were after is 29.2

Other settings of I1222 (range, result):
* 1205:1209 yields 16.6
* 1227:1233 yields 30.5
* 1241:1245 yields 20.6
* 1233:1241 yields 25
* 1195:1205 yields 25.2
